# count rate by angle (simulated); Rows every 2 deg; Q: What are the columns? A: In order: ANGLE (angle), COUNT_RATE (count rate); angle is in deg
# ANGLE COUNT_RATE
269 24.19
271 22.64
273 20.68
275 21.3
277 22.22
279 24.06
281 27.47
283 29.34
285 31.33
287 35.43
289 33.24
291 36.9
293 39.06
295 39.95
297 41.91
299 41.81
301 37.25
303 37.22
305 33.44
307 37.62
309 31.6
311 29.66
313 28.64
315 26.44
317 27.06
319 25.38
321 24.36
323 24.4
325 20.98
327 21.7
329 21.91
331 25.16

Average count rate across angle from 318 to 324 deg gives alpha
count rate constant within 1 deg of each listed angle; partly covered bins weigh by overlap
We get 24.7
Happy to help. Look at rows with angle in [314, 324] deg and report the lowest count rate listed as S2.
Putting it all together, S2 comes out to 24.36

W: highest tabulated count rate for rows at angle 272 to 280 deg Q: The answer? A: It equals 24.06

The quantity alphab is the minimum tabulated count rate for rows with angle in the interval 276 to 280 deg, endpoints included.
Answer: 22.22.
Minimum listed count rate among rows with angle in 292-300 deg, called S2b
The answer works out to 39.06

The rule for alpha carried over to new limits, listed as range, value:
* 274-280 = 22.5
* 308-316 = 29.1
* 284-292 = 34.2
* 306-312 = 33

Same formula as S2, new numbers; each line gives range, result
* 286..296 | 33.24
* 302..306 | 33.44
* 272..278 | 20.68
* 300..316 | 26.44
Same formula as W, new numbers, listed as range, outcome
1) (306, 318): 37.62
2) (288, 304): 41.91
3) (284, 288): 35.43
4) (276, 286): 31.33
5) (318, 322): 25.38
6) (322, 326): 24.4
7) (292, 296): 39.95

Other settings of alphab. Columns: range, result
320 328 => 20.98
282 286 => 29.34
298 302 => 37.25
